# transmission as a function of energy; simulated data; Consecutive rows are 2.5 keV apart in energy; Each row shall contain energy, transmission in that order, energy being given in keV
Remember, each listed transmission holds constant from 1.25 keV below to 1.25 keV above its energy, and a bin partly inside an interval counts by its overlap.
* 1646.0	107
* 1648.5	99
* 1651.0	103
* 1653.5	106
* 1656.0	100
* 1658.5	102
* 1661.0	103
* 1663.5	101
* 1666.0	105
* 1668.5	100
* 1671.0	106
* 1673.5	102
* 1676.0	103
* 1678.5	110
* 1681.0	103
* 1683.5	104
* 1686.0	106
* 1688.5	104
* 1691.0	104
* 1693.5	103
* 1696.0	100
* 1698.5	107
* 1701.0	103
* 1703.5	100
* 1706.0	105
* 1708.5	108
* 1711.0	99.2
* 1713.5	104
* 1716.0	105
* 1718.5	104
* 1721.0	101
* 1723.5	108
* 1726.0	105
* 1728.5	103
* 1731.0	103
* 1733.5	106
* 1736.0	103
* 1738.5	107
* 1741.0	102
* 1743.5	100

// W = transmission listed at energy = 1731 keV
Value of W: 103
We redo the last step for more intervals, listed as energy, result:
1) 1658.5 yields 102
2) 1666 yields 105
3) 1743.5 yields 100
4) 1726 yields 105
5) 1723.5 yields 108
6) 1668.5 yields 100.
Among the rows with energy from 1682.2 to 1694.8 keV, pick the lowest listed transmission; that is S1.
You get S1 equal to 103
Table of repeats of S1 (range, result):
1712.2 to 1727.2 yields 101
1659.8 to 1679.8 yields 100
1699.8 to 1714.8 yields 99.2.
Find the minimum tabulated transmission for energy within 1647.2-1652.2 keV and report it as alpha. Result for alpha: 99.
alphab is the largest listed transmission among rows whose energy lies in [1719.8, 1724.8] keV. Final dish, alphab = 108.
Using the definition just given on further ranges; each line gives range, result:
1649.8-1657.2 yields 106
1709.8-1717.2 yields 105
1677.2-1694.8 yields 110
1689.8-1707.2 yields 107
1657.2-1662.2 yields 103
